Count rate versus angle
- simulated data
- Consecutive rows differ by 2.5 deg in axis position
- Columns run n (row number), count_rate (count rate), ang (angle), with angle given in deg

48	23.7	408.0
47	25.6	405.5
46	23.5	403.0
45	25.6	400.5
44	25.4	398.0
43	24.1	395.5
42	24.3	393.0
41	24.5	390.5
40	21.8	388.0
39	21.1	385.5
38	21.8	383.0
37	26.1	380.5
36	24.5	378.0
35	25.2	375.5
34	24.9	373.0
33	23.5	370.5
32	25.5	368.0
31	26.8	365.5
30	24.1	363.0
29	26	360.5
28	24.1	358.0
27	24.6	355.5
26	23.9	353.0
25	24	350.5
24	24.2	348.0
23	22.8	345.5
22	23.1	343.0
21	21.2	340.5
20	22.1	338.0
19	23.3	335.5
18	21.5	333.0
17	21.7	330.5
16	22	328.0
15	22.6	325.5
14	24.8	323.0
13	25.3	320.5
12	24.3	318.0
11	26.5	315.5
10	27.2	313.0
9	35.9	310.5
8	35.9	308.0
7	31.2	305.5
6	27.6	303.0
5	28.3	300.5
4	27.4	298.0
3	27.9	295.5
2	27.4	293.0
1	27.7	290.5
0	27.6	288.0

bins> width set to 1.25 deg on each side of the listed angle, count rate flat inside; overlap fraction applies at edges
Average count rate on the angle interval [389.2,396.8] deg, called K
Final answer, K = 24.3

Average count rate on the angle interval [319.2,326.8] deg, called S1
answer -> 24.2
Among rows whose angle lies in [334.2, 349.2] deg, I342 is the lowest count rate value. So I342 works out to 21.2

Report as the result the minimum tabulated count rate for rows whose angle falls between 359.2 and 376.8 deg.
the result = 23.5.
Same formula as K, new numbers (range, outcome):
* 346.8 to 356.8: 24.2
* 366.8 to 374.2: 24.6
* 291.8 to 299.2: 27.6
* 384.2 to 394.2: 22.9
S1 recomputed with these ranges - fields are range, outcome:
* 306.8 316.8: 31.3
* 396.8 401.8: 25.5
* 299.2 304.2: 27.9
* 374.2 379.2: 24.9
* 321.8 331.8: 22.8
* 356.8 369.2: 25.3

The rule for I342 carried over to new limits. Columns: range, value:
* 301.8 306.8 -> 27.6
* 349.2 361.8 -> 23.9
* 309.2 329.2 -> 22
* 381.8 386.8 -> 21.1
